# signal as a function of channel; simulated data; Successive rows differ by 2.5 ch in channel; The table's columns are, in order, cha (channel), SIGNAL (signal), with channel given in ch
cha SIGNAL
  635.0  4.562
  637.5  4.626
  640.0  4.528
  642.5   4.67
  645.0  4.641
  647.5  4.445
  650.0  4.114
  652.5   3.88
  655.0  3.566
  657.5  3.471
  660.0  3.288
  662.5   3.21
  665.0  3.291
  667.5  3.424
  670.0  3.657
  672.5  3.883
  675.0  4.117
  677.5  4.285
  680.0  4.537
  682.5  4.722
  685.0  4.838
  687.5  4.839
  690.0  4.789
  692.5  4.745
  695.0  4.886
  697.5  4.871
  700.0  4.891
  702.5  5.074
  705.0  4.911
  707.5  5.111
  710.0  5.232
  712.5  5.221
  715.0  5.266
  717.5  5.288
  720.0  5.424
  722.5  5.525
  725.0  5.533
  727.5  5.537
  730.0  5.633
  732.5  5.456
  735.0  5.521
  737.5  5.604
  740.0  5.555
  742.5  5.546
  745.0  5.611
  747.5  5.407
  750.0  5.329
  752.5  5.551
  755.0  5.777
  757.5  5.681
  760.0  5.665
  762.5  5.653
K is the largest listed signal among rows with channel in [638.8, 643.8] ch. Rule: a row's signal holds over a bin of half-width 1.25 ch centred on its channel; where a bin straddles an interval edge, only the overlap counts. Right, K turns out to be 4.67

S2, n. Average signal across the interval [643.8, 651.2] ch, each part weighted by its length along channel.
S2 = 4.4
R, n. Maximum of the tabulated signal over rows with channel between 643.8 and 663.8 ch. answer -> 4.641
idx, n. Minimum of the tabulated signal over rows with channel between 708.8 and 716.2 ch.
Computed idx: 5.221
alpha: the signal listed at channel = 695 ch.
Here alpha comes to 4.886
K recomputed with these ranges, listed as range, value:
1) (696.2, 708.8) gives 5.111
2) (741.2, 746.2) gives 5.611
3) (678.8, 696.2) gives 4.886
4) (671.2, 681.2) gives 4.537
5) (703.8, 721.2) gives 5.424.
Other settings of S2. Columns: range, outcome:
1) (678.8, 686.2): 4.7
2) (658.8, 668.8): 3.31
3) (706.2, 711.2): 5.17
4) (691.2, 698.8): 4.83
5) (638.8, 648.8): 4.57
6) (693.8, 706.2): 4.93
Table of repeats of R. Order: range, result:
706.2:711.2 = 5.232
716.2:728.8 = 5.537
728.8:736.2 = 5.633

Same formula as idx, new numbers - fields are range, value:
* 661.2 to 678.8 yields 3.21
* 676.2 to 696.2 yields 4.285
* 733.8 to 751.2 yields 5.329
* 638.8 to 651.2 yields 4.114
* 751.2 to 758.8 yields 5.551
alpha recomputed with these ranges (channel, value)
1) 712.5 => 5.221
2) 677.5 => 4.285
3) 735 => 5.521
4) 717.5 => 5.288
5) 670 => 3.657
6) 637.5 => 4.626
